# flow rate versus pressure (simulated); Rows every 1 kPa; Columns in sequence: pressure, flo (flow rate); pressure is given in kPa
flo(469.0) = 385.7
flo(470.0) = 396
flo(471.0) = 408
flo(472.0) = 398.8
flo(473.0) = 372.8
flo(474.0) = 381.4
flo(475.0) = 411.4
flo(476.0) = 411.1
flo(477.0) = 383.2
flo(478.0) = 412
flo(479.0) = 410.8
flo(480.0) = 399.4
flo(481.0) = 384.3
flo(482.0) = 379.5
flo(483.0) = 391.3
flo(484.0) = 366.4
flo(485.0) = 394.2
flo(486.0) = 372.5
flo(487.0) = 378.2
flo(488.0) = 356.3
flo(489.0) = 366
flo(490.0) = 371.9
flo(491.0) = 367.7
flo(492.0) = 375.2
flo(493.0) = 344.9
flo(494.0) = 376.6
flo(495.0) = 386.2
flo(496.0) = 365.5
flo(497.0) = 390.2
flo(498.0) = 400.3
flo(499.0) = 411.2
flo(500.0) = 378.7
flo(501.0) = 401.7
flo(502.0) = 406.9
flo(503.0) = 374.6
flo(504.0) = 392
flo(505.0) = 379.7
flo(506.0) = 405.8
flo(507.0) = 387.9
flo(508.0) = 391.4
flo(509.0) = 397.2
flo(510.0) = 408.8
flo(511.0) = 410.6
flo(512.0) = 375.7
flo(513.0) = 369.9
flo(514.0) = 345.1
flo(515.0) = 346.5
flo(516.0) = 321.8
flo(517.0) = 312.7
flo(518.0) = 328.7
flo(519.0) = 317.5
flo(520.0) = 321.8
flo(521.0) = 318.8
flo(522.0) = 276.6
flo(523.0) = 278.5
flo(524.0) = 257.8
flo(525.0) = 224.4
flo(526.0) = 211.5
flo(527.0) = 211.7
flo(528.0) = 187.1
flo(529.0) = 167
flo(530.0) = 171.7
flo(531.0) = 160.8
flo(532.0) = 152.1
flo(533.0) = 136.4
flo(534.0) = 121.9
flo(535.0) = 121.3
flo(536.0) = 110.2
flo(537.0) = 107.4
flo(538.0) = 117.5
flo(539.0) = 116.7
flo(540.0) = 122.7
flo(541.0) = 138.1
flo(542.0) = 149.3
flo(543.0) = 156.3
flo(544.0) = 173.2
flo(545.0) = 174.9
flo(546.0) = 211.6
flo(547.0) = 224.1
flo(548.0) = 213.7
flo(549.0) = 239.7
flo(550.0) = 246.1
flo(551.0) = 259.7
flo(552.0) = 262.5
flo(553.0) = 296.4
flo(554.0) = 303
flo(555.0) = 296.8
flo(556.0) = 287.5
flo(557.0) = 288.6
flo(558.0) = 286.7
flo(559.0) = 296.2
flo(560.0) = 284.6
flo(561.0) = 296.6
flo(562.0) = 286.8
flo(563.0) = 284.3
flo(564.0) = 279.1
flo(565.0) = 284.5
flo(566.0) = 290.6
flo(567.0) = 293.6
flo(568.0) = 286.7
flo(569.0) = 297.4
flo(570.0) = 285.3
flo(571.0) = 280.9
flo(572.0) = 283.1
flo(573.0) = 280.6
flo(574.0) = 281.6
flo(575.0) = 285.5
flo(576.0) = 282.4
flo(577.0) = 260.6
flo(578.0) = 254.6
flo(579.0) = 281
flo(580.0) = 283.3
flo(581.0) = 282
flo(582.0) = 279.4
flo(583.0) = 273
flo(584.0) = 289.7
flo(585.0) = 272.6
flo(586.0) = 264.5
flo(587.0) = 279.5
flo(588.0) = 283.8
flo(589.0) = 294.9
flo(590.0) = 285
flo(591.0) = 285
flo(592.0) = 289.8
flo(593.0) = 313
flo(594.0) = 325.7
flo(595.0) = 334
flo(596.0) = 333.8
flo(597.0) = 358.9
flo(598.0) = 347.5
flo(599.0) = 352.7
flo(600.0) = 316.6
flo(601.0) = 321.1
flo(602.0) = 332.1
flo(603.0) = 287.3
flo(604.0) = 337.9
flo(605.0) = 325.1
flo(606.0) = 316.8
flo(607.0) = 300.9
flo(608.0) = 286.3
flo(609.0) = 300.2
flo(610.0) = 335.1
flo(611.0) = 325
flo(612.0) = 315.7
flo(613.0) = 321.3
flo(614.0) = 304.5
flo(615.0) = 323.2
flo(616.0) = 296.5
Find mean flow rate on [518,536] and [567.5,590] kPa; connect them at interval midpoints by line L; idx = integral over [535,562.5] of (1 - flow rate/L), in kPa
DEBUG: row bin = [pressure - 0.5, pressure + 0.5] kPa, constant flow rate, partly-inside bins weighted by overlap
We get 3.0 kPa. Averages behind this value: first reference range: 214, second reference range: 280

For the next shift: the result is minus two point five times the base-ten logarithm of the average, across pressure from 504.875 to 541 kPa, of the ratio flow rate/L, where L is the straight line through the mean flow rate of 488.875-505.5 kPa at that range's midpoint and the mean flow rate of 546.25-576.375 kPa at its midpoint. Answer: 0.32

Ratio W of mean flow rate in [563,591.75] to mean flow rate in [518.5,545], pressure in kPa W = 1.5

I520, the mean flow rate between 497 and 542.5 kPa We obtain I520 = 278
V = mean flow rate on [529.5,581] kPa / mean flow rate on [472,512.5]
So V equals 0.60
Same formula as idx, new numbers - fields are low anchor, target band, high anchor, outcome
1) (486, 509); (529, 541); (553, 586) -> 7.20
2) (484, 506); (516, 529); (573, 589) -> 2.98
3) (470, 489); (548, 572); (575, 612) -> 3.36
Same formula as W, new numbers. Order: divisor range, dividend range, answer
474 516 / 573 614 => 0.79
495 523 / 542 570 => 0.71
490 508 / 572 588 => 0.72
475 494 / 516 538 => 0.56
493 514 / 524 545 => 0.40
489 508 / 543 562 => 0.67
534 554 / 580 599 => 1.65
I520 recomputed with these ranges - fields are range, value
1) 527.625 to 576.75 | 228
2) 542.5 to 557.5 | 242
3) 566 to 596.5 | 287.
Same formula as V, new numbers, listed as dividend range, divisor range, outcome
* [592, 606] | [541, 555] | 1.47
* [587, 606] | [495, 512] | 0.81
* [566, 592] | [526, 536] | 1.77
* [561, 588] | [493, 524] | 0.77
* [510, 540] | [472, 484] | 0.61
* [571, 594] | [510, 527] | 0.90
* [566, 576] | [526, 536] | 1.80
